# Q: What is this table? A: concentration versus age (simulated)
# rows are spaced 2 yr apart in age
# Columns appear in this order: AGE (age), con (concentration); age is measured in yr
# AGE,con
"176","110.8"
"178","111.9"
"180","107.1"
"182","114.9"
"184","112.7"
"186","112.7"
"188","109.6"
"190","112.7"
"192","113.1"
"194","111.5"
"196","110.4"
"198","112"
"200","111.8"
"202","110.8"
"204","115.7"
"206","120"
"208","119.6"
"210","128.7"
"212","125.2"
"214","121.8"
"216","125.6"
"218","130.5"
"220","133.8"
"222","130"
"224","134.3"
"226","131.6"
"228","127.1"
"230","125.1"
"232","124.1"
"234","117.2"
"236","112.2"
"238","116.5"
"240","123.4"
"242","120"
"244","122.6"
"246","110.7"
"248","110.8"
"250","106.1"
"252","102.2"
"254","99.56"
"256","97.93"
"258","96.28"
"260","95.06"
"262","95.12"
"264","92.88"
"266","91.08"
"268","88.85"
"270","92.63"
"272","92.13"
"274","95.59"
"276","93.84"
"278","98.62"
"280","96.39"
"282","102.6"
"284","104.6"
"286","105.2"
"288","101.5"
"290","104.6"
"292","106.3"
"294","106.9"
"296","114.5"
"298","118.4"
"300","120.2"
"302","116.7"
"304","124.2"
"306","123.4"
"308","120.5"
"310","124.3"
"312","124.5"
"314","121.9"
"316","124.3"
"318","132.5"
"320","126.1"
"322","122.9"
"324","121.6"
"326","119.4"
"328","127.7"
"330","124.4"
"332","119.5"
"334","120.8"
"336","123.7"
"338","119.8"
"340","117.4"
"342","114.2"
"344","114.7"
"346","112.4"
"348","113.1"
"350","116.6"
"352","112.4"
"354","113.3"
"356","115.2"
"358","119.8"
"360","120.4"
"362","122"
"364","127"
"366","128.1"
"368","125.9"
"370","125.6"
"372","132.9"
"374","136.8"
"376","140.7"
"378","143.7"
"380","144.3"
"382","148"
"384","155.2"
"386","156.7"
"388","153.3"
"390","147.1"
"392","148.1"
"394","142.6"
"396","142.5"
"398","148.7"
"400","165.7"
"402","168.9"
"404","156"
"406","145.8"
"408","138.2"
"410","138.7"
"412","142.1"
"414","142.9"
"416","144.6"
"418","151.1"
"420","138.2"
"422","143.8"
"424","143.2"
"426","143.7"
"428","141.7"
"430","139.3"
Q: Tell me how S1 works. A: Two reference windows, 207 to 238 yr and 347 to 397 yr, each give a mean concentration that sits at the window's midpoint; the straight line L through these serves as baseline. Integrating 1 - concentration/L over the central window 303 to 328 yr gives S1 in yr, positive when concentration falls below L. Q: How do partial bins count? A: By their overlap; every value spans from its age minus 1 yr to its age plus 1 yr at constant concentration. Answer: 1.22 yr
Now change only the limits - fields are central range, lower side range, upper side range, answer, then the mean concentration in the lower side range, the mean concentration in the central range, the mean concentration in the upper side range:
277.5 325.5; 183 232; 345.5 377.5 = 2.6 yr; 120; 115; 123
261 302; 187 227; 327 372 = 6.4 yr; 120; 101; 120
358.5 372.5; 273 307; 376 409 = 1.4 yr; 108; 126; 150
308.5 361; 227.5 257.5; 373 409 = 6.0 yr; 114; 120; 149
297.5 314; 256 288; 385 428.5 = -1.9 yr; 96.3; 122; 148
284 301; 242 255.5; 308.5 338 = 1.2 yr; 109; 109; 124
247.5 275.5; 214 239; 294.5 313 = 6.1 yr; 126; 96.6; 120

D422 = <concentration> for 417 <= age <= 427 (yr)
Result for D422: 144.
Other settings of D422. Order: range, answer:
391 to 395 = 145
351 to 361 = 116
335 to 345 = 118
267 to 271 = 90.7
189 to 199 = 112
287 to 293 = 104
